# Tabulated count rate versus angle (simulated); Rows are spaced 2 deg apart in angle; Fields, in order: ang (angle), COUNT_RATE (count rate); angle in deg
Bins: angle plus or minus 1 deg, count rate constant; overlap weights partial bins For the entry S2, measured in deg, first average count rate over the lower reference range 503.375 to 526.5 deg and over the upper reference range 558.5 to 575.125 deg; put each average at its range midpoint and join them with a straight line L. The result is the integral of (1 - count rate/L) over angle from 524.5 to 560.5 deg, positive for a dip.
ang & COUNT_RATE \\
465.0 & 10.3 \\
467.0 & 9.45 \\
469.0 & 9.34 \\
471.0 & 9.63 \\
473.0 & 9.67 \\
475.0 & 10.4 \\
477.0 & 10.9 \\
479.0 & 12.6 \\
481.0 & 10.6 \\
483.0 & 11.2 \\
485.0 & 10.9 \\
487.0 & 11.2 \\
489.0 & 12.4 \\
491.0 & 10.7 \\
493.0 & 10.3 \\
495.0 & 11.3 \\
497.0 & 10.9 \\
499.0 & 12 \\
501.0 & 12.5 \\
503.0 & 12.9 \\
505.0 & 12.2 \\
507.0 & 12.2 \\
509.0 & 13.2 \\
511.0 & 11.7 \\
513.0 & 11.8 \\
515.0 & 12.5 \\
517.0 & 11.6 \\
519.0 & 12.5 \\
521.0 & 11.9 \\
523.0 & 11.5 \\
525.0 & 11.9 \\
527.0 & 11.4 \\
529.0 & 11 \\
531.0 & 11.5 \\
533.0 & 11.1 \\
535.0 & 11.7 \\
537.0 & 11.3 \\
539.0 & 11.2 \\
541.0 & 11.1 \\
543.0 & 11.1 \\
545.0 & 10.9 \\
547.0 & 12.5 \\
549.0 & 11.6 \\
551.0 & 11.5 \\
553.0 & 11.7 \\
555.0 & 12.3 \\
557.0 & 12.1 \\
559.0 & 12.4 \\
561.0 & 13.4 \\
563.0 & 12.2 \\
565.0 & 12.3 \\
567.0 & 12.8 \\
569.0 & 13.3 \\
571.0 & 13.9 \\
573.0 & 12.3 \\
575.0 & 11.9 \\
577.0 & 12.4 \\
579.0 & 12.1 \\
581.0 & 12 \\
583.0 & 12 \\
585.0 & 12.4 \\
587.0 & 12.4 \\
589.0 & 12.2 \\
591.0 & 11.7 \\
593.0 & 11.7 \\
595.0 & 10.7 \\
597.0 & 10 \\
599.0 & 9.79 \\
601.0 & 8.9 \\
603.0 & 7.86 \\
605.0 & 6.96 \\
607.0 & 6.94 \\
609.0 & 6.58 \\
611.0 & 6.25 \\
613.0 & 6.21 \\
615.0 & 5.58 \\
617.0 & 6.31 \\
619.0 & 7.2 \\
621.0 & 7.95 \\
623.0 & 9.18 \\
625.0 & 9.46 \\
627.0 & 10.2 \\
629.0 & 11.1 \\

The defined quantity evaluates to 2.50 deg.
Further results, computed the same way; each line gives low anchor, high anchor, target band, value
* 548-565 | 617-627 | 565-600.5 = -4.24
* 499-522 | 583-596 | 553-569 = -0.66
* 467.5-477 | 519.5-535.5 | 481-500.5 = -1.48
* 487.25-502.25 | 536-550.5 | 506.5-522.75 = -1.02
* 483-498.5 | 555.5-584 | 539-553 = 0.74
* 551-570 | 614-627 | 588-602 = -1.30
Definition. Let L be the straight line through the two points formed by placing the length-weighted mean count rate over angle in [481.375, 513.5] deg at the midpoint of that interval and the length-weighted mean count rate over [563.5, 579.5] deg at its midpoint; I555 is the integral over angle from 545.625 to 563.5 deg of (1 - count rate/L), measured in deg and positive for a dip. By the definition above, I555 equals 0.36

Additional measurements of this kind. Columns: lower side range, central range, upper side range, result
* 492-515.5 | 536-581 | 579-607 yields -4.1 deg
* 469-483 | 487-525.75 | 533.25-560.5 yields -2.9 deg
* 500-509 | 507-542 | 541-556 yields 1.2 deg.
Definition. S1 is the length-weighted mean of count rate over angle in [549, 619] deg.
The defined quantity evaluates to 10.6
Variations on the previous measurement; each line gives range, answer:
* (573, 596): 12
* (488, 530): 11.8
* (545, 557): 11.8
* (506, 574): 12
